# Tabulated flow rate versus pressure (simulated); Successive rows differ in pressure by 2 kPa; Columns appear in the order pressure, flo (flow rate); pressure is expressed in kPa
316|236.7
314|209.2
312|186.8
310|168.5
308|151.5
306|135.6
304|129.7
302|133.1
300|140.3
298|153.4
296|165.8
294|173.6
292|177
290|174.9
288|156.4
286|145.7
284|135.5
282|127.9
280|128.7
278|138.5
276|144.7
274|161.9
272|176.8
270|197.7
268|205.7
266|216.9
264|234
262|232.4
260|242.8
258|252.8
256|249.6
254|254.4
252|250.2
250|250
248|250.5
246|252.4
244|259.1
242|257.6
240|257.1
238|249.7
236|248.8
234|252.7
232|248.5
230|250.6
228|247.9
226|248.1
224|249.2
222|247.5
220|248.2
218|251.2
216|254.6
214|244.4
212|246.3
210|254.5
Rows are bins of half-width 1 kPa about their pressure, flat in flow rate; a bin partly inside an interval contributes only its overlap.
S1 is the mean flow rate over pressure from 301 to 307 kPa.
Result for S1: 133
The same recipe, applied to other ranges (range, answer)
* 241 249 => 255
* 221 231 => 249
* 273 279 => 148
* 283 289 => 146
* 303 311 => 146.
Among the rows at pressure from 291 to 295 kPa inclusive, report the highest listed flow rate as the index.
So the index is 177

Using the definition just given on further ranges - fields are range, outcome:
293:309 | 173.6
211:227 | 254.6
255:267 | 252.8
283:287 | 145.7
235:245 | 259.1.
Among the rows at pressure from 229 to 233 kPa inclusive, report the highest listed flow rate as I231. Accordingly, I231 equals 250.6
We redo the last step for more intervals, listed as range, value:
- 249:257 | 254.4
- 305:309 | 151.5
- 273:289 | 161.9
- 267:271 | 205.7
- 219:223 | 248.2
